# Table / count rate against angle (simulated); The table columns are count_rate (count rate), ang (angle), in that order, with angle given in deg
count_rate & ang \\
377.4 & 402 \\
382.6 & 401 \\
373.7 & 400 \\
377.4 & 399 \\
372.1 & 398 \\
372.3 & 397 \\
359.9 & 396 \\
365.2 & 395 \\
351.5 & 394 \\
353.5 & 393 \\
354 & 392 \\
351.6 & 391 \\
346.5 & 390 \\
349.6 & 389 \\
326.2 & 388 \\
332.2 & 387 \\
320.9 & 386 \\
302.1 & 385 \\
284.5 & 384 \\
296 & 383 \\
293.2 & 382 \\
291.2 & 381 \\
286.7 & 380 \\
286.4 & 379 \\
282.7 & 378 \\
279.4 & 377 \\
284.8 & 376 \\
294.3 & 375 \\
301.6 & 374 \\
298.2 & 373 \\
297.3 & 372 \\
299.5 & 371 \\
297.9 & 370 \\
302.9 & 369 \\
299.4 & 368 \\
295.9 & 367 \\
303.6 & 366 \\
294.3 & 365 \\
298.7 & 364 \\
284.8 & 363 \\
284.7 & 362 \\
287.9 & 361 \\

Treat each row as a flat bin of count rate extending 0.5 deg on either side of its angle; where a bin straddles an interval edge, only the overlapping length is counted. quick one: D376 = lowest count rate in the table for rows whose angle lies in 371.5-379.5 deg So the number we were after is 279.4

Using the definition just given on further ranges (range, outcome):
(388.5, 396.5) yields 346.5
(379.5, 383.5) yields 286.7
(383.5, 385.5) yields 284.5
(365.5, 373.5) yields 295.9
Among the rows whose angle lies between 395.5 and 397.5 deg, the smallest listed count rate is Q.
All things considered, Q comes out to 359.9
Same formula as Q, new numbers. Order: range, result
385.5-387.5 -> 320.9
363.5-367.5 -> 294.3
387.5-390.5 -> 326.2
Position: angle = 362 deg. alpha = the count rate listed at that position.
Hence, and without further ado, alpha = 284.7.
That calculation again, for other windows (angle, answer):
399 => 377.4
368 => 299.4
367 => 295.9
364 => 298.7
